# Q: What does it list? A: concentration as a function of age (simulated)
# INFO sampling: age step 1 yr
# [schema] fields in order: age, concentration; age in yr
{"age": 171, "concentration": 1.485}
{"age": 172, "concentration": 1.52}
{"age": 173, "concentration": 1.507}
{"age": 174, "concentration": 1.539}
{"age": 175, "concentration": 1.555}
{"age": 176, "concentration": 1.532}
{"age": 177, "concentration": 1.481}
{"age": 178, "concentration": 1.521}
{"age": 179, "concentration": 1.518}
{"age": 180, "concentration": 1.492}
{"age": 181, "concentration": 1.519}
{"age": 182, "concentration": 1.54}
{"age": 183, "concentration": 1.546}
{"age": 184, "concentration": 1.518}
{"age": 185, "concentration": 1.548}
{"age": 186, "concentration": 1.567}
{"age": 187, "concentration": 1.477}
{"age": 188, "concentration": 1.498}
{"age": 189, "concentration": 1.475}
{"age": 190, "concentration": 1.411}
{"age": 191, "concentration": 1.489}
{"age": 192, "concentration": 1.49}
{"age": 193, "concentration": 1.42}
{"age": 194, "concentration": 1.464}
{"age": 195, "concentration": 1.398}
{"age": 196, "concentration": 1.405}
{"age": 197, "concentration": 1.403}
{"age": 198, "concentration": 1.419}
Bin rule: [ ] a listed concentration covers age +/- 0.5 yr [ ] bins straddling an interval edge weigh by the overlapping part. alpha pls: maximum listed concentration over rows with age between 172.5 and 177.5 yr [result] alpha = 1.555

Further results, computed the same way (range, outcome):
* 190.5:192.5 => 1.49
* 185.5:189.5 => 1.567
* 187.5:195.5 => 1.498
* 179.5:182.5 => 1.54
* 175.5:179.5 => 1.532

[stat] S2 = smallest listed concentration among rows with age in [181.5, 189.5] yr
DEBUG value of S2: 1.475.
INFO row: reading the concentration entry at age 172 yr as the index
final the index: 1.52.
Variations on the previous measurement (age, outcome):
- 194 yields 1.464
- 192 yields 1.49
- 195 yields 1.398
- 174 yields 1.539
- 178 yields 1.521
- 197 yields 1.403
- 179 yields 1.518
